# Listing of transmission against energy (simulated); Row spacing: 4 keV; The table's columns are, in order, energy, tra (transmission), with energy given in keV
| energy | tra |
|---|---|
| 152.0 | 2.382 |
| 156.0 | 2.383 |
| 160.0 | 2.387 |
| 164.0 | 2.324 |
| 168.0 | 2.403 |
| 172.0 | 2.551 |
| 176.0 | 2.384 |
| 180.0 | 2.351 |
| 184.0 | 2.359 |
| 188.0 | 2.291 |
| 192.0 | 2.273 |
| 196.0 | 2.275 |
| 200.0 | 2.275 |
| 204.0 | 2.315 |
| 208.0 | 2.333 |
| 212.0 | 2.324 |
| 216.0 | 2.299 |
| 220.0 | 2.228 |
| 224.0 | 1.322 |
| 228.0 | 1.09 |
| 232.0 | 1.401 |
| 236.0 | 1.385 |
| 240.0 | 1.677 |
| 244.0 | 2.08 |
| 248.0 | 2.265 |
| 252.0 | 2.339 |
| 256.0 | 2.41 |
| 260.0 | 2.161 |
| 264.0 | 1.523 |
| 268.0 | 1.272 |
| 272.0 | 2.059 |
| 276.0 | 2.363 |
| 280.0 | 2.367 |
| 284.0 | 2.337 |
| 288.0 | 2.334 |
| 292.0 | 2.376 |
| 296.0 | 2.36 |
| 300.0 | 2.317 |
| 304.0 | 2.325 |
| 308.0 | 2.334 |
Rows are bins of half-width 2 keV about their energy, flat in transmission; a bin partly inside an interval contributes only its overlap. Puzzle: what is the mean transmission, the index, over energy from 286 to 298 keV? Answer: 2.36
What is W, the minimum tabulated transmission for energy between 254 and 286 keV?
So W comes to 1.272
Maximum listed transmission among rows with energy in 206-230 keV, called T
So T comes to 2.333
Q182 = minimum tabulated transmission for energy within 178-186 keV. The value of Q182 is 2.351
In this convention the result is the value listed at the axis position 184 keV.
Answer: 2.359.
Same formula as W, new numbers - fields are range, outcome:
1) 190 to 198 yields 2.273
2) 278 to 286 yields 2.337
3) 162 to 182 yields 2.324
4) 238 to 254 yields 1.677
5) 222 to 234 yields 1.09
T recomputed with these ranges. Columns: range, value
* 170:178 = 2.551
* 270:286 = 2.367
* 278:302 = 2.376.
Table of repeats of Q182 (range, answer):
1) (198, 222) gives 2.228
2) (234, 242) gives 1.385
